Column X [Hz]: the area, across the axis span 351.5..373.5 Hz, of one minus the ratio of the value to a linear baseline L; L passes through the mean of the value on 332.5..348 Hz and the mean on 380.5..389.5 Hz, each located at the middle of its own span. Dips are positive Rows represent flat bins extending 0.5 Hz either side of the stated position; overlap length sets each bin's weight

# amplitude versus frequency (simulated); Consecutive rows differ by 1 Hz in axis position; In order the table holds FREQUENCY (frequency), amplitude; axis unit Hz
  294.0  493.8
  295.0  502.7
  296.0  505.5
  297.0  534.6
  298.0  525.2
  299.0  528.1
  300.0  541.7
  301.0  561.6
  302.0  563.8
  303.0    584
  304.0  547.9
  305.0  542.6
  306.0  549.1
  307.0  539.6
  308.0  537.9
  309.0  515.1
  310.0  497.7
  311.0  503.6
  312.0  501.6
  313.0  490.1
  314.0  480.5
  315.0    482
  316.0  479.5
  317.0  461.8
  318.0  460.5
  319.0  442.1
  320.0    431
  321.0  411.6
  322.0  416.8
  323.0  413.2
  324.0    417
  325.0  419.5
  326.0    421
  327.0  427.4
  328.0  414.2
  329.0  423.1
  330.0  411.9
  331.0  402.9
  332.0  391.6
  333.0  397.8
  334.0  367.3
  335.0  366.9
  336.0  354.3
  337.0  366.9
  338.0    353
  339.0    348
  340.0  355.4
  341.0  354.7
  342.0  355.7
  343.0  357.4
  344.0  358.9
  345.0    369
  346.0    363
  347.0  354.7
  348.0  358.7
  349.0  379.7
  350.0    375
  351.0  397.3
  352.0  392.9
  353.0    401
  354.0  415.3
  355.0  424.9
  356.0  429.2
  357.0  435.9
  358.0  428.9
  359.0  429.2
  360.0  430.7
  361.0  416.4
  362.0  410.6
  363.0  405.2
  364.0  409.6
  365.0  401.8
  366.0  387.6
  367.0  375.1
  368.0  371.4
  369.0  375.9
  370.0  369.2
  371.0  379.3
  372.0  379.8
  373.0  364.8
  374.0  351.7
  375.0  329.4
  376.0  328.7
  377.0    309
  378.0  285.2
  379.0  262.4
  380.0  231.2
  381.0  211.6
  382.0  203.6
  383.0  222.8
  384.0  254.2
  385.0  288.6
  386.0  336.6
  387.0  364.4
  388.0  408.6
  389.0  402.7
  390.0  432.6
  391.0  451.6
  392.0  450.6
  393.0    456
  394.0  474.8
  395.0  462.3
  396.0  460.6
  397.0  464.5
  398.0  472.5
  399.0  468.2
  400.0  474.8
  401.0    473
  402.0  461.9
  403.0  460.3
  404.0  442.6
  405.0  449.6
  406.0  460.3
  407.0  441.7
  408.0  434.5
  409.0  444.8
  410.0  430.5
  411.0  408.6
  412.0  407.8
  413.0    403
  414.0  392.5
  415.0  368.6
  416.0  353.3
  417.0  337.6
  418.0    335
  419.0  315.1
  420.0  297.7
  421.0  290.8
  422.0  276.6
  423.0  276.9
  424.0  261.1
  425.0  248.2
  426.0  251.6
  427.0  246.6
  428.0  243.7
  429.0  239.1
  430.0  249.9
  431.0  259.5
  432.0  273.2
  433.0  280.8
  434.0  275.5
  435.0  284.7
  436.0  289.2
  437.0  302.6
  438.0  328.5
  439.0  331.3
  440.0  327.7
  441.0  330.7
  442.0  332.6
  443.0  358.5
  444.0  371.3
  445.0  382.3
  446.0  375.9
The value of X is -4.7 Hz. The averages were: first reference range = 361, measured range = 402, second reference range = 299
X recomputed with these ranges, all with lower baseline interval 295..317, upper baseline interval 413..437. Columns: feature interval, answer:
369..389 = 3.55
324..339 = 2.54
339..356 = 2.49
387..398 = -2.78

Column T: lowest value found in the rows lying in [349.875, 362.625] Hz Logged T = 375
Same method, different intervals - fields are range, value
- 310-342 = 348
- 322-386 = 203.6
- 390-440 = 239.1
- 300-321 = 411.6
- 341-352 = 354.7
